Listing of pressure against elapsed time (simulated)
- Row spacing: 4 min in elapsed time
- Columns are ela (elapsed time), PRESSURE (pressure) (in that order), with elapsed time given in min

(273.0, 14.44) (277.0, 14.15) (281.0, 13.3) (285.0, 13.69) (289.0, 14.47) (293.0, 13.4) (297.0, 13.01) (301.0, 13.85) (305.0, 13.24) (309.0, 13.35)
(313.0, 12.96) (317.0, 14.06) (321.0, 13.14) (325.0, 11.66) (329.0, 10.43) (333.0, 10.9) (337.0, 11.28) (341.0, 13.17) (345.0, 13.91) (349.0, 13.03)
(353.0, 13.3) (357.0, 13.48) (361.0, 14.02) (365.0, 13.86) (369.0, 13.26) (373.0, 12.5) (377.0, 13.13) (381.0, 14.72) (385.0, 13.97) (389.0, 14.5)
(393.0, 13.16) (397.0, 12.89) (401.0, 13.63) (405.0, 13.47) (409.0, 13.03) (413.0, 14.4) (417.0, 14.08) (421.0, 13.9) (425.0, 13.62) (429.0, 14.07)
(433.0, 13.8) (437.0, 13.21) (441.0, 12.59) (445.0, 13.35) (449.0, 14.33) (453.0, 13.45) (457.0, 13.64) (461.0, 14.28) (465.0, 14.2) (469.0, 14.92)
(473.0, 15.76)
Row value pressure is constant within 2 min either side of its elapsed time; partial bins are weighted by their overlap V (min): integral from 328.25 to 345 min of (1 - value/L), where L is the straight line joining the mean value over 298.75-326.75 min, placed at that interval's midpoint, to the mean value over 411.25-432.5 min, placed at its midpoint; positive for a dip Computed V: 1.9 min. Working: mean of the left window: 13.2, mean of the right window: 14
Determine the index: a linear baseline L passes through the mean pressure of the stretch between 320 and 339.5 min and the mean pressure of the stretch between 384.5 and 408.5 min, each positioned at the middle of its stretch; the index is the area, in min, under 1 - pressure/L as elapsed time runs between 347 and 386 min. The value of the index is -2.9 min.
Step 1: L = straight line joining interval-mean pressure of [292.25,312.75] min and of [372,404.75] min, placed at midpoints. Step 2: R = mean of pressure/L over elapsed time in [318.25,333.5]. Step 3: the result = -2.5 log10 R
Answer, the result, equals 0.15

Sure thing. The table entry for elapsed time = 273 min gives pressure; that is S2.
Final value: 14.44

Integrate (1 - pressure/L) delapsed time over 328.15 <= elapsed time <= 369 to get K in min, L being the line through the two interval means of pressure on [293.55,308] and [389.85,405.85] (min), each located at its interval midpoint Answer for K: 1.6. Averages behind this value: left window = 13.4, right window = 13.4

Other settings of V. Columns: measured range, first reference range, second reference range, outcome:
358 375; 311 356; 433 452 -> -0.8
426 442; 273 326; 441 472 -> 0.5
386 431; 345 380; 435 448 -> -1.6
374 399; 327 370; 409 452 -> -0.9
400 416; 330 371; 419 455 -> -0.3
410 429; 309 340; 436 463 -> -1.0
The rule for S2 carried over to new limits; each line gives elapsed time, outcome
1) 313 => 12.96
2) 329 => 10.43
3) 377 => 13.13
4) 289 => 14.47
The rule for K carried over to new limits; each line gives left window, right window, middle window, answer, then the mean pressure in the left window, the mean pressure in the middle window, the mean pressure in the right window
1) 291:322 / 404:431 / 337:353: 0.5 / 13.4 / 13.1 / 13.8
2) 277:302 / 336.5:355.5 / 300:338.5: 2.6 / 13.7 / 12.5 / 13.1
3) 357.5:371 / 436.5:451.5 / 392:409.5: 0.4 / 13.7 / 13.3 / 13.4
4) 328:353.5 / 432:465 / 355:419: -3.8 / 12.3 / 13.6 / 13.6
